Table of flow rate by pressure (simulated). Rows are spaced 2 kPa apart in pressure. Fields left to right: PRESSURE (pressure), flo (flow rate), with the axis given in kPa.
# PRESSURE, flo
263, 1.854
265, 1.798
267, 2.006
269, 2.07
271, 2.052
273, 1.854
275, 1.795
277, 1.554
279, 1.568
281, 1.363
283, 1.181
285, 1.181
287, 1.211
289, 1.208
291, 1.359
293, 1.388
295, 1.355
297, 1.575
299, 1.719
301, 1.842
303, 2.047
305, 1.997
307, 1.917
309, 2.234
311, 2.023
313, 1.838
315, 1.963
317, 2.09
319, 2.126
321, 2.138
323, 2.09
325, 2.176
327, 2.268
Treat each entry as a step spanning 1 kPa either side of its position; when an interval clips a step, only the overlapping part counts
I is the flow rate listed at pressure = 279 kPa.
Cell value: 1.568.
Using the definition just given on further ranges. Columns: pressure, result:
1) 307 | 1.917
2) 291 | 1.359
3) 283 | 1.181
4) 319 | 2.126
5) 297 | 1.575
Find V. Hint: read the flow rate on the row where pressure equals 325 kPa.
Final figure 2.176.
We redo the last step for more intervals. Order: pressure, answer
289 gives 1.208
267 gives 2.006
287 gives 1.211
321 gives 2.138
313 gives 1.838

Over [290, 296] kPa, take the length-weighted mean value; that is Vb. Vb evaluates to 1.37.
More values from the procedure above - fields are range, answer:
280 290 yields 1.23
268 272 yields 2.06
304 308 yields 1.96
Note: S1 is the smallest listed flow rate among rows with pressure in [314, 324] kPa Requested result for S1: 1.963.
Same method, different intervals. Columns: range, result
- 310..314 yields 1.838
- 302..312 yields 1.917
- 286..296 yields 1.208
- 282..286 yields 1.181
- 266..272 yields 2.006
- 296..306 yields 1.575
